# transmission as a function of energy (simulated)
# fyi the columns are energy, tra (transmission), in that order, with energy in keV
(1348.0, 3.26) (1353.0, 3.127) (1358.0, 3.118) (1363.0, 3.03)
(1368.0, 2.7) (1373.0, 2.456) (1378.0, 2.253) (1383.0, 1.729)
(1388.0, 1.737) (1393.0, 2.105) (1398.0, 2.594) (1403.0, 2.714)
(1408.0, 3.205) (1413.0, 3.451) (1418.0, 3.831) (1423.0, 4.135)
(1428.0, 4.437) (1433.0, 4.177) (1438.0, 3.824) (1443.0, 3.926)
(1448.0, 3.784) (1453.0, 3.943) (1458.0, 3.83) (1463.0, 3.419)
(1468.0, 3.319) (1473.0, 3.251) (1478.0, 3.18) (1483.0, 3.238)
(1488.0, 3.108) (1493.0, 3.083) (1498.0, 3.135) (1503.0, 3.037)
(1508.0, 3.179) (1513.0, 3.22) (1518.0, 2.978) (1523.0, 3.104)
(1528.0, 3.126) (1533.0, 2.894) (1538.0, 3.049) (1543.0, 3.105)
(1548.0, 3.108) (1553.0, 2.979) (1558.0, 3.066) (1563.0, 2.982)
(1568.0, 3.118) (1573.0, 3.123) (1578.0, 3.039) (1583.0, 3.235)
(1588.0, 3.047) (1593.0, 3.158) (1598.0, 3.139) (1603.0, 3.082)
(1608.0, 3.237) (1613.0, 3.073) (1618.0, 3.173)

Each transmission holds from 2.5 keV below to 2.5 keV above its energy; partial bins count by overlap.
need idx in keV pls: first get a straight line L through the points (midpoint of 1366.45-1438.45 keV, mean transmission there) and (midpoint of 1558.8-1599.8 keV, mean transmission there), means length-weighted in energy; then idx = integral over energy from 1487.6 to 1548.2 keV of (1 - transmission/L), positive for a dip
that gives -0.32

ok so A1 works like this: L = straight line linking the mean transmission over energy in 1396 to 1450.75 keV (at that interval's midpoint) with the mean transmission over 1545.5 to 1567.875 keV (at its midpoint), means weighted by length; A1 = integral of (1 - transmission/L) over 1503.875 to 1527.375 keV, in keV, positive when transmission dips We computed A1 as 0.8 keV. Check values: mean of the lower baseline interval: 3.65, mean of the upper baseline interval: 3.04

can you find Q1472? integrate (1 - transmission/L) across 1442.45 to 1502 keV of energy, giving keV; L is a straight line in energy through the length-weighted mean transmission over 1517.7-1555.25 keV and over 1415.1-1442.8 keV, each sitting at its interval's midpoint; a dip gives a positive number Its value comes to 4.1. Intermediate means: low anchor 4.06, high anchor 3.05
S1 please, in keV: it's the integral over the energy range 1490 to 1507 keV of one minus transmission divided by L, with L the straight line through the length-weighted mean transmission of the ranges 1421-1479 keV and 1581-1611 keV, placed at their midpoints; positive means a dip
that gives 2.3 keV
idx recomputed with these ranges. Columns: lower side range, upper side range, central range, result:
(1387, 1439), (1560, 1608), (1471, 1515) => 0.9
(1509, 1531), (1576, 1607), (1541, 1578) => 0.6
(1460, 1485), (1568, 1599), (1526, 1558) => 1.4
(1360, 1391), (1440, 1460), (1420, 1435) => -3.7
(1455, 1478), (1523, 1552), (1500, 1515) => 0.3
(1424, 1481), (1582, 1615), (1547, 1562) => 1.3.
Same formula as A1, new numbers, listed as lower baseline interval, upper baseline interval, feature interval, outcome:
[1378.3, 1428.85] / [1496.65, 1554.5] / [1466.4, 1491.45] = -1.6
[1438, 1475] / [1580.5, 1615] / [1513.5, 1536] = 2.4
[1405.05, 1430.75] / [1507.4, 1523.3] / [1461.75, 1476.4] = 0.5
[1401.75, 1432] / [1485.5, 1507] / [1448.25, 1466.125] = -1.7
